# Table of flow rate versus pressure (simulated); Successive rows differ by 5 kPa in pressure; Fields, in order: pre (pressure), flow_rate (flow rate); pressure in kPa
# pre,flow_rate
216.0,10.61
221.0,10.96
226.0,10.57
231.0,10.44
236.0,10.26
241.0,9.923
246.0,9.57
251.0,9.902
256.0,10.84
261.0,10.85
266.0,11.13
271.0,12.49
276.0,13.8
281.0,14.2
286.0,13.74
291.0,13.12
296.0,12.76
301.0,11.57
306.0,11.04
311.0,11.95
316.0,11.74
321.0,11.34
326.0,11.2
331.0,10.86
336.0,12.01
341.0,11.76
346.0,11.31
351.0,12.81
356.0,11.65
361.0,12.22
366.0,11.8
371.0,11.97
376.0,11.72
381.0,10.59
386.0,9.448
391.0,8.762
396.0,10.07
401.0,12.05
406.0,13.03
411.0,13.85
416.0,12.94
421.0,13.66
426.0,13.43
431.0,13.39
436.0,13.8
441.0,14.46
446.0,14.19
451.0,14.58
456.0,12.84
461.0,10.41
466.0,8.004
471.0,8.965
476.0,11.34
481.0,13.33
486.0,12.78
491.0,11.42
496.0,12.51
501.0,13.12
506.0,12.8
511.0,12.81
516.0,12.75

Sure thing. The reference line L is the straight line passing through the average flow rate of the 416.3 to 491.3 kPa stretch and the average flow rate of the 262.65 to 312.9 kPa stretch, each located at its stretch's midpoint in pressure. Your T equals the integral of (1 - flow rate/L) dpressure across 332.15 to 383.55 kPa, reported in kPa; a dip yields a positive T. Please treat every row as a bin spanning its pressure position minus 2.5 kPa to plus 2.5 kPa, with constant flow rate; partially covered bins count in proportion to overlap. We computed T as 3.2 kPa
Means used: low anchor 12.6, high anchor 12.5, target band 11.8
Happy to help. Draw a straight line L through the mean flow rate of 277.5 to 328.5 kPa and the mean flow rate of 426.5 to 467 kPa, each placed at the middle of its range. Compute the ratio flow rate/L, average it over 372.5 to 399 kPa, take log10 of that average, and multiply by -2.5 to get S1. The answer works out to 0.23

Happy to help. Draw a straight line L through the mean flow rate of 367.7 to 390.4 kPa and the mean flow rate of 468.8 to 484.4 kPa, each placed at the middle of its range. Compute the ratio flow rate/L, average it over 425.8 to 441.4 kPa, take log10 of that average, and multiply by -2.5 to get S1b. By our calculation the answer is -0.23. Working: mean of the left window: 10.8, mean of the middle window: 13.7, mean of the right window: 11.3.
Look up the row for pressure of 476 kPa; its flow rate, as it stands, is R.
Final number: 11.34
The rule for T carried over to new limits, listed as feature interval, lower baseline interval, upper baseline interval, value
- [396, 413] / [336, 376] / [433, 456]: 0.8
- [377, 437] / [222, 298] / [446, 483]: -2.6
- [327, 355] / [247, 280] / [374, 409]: -1.5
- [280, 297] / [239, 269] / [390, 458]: -3.9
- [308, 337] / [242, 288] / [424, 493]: 1.1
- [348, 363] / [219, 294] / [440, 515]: -0.5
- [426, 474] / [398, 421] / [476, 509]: 1.7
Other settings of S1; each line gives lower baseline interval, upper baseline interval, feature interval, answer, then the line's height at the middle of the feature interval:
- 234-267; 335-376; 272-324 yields -0.14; 11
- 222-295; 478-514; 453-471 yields 0.21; 12.5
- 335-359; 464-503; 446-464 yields -0.10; 11.6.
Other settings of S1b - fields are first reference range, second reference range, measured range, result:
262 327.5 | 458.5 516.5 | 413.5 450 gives -0.161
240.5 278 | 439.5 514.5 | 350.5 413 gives 0.023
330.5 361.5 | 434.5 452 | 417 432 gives 0.027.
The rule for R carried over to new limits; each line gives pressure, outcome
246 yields 9.57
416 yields 12.94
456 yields 12.84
